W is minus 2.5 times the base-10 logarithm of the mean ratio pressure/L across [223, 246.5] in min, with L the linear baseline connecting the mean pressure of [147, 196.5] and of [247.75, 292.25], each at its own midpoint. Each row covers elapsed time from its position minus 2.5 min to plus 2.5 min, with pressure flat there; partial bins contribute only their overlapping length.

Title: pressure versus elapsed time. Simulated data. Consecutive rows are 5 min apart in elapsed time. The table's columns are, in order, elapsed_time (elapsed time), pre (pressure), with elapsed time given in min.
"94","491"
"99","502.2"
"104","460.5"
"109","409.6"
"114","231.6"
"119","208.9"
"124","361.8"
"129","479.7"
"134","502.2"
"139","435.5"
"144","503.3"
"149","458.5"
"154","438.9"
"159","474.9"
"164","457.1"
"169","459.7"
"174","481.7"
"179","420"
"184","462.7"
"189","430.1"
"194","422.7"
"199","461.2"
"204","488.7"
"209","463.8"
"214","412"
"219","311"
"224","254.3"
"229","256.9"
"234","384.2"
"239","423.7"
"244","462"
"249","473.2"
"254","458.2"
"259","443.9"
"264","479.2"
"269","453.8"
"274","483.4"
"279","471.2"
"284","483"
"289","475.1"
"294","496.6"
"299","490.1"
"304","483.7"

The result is 0.26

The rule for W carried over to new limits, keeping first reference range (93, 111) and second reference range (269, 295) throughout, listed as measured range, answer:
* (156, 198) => 0.046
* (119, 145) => 0.091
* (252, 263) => 0.051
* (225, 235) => 0.494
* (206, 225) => 0.262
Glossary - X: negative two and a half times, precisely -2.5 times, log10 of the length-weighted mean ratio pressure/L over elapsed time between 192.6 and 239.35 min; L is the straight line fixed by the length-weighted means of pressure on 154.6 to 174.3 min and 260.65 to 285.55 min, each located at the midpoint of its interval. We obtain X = 0.21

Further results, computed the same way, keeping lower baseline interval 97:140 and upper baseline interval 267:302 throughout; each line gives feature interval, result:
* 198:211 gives -0.08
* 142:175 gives -0.12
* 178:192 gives -0.02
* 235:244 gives 0.07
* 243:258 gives 0.00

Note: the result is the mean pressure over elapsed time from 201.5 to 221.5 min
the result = 419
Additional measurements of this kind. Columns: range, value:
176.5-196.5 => 434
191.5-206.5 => 458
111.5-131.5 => 320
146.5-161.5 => 457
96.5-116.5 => 401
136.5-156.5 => 459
